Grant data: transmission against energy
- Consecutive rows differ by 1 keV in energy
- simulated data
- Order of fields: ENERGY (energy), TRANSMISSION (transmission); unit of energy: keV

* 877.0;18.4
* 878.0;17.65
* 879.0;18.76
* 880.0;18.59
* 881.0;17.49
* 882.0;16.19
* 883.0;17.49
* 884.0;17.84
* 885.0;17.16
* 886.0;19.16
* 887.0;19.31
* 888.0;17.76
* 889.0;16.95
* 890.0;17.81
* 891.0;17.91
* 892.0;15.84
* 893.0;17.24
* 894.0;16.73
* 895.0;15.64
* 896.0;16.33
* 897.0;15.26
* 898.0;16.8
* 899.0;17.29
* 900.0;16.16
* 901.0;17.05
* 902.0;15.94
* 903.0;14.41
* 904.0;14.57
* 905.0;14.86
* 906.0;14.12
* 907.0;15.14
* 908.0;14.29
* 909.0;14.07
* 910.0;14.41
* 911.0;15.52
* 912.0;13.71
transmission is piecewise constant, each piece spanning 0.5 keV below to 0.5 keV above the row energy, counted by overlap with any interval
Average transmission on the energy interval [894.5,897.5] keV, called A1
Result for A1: 15.7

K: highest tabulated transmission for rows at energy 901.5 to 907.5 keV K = 15.94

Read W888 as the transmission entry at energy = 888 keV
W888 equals 17.76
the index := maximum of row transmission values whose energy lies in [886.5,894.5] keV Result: 19.31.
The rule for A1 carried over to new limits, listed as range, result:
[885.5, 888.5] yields 18.7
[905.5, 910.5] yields 14.4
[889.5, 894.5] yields 17.1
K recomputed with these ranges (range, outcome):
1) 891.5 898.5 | 17.24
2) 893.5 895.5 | 16.73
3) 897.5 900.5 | 17.29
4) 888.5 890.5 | 17.81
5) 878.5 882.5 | 18.76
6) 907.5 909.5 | 14.29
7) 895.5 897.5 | 16.33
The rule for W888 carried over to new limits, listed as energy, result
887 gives 19.31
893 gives 17.24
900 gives 16.16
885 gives 17.16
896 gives 16.33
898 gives 16.8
